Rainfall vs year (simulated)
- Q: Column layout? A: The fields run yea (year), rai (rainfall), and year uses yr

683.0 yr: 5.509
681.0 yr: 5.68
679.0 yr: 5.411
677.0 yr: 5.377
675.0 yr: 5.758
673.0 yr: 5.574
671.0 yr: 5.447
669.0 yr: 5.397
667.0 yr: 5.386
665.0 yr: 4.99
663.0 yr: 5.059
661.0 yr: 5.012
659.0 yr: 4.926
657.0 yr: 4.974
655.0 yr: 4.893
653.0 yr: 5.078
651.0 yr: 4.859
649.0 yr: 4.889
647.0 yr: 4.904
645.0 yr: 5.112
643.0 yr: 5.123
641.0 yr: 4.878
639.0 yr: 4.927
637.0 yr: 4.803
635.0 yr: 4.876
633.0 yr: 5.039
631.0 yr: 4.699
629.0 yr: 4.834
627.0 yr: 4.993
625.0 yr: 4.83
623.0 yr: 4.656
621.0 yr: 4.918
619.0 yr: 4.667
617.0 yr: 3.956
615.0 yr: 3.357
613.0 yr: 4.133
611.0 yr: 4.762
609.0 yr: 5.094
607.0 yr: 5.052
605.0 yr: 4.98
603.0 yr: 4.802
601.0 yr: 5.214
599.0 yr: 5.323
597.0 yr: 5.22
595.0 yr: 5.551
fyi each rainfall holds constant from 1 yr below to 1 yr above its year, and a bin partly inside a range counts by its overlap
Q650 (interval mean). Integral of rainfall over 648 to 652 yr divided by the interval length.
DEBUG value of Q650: 4.87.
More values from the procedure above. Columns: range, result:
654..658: 4.93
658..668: 5.07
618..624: 4.75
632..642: 4.9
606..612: 4.97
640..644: 5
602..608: 4.94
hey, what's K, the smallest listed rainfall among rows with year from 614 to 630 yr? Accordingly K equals 3.357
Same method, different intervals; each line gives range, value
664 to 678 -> 4.99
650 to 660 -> 4.859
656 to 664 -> 4.926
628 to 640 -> 4.699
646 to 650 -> 4.889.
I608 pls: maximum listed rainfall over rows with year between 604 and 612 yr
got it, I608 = 5.094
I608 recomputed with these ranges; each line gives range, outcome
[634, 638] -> 4.876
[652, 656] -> 5.078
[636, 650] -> 5.123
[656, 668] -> 5.386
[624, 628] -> 4.993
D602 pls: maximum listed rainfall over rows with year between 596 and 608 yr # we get 5.323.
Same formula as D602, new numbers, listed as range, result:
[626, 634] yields 5.039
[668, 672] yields 5.447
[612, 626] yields 4.918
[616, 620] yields 4.667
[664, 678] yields 5.758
